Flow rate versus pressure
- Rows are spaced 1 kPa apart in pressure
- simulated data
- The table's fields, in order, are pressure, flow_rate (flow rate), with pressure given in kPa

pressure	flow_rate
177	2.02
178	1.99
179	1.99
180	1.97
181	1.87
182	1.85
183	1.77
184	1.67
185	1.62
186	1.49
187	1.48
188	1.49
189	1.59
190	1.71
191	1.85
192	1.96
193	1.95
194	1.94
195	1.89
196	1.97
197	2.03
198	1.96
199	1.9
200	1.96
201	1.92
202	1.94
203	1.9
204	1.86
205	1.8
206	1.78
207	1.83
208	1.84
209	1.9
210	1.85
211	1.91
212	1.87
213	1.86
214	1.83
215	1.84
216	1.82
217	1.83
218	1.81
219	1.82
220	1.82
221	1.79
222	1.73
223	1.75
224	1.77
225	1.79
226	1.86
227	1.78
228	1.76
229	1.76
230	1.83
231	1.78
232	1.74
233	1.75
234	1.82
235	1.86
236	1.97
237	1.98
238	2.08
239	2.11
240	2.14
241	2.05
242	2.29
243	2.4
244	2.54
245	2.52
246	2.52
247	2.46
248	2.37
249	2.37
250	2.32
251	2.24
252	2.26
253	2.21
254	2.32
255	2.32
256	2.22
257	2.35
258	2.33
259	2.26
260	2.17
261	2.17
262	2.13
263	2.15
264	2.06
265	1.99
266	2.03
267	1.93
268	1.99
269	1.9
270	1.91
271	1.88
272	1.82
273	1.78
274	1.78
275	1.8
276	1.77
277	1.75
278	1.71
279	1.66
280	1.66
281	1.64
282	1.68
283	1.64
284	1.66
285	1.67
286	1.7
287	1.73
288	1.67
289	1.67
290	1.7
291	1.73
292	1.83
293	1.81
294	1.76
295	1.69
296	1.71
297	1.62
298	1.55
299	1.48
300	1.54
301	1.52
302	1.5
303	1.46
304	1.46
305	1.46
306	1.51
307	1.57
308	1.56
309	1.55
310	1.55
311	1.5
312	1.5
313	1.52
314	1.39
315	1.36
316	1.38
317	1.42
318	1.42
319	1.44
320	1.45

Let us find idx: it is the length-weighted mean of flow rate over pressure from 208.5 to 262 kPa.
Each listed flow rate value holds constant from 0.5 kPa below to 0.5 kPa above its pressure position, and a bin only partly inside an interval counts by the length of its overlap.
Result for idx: 2.04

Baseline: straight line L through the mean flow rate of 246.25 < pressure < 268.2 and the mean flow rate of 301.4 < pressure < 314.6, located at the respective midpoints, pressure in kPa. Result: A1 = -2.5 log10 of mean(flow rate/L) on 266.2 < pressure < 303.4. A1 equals 0.068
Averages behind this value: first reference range 2.22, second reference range 1.5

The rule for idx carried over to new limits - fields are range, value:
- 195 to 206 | 1.92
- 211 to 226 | 1.81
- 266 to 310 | 1.69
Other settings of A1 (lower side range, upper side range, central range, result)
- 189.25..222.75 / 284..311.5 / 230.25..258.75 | -0.238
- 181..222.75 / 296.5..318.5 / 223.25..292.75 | -0.198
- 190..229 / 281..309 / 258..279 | -0.151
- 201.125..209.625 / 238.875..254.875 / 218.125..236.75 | 0.169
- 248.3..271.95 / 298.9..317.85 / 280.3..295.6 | 0.036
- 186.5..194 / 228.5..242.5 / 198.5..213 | -0.042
